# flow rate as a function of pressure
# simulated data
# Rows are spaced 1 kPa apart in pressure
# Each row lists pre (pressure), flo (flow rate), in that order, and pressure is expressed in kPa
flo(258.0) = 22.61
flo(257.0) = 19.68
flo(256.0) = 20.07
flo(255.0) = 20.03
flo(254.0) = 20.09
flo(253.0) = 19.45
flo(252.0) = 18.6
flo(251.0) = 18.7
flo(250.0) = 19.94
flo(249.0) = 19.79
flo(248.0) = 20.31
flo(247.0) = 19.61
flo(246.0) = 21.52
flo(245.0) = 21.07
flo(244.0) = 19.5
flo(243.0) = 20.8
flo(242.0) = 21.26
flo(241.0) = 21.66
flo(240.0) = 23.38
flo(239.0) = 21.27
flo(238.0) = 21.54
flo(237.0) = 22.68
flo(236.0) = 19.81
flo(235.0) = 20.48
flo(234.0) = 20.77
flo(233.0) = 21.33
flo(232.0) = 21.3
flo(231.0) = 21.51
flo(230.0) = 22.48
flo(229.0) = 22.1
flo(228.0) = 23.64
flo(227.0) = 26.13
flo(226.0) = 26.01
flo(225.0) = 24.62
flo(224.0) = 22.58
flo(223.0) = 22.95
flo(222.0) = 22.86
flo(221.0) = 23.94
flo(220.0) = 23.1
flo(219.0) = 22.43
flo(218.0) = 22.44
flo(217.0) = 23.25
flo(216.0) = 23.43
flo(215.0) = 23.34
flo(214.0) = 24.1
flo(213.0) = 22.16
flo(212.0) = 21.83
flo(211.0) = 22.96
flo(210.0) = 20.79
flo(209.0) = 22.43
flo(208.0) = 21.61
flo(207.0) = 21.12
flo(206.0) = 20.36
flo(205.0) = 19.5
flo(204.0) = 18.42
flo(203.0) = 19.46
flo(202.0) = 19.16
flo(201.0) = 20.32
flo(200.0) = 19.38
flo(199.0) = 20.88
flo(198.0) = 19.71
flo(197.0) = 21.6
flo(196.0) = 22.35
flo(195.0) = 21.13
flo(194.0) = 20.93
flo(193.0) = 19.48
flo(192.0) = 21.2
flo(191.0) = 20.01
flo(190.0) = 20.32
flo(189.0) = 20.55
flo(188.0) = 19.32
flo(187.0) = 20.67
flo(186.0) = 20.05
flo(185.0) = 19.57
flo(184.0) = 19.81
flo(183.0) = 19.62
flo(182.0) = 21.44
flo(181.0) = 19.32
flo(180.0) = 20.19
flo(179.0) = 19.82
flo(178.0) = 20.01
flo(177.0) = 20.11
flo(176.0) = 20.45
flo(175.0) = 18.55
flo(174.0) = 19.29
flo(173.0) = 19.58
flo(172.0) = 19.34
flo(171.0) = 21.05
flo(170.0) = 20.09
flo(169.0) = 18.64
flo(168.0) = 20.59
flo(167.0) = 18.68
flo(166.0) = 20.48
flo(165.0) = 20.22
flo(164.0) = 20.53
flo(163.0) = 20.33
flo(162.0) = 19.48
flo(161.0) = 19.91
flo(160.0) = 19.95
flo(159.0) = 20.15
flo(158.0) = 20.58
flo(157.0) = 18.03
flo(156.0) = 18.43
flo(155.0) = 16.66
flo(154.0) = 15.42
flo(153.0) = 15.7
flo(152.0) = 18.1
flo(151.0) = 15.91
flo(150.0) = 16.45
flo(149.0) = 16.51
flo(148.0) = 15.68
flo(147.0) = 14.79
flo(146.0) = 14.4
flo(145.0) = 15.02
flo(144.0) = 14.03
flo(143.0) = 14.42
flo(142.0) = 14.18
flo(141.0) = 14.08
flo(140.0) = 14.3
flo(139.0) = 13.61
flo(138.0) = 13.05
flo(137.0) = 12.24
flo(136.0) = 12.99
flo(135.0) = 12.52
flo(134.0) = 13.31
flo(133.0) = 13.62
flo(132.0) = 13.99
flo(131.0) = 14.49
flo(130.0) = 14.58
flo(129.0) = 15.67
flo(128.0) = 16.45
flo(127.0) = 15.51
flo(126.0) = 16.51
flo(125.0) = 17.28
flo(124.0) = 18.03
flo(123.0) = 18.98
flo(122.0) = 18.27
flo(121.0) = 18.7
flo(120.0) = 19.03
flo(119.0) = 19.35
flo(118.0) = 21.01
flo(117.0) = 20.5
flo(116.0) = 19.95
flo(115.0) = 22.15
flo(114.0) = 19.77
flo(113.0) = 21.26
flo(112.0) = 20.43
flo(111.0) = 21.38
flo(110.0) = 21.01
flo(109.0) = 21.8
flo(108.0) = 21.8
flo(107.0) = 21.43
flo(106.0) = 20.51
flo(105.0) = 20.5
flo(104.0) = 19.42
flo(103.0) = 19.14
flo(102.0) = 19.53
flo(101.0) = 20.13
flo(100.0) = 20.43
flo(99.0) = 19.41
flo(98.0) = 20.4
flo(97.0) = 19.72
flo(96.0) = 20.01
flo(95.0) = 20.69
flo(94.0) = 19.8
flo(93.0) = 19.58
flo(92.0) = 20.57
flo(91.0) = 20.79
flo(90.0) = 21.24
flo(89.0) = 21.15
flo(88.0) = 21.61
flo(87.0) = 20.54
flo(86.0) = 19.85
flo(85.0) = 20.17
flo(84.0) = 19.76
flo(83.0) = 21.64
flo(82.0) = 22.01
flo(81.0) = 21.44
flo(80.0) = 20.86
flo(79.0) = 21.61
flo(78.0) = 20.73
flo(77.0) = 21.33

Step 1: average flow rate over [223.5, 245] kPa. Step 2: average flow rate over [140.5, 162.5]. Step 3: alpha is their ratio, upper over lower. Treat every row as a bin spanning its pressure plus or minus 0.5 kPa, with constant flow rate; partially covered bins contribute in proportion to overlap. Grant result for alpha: 1.3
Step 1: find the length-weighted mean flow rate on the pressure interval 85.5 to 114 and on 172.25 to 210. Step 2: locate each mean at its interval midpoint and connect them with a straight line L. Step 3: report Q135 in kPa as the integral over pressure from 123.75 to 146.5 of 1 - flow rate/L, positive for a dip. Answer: 6.6 kPa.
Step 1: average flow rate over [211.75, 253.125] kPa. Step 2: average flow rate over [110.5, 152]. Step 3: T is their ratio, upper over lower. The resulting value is 1.33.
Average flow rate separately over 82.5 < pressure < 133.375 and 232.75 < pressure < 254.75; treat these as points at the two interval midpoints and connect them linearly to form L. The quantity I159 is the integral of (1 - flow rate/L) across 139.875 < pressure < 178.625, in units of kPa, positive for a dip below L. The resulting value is 3.7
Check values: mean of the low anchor 19.4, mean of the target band 18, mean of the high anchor 20.6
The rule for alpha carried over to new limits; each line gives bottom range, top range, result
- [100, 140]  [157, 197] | 1.12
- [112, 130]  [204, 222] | 1.19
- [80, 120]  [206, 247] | 1.08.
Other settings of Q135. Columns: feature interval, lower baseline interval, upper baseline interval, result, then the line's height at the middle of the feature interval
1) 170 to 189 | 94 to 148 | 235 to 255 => -0.9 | 19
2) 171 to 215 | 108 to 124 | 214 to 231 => 4.0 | 22.5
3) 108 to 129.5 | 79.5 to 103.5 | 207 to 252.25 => 1.5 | 20.7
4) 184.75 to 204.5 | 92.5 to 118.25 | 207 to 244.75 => 1.5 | 21.9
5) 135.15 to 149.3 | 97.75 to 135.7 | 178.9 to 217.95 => 3.8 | 19.3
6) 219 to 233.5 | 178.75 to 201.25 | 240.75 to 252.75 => -2.1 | 20.2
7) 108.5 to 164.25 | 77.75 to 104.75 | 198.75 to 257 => 9.8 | 20.8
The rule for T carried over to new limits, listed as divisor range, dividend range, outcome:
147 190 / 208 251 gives 1.15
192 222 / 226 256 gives 0.98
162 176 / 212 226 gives 1.17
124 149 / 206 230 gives 1.58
